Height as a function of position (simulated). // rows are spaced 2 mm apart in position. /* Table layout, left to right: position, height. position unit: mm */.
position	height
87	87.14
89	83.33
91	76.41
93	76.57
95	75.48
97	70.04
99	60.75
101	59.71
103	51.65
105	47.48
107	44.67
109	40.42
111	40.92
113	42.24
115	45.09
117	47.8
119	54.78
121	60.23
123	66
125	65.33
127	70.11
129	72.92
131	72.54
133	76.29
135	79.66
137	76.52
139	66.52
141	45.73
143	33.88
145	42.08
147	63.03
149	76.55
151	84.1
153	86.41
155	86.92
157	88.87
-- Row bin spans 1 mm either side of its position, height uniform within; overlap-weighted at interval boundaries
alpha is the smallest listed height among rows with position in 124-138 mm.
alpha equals 65.33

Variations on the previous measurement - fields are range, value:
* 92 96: 75.48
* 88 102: 59.71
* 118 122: 54.78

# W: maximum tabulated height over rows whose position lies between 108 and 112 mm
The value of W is 40.92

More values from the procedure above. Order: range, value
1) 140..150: 76.55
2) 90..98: 76.57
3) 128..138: 79.66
